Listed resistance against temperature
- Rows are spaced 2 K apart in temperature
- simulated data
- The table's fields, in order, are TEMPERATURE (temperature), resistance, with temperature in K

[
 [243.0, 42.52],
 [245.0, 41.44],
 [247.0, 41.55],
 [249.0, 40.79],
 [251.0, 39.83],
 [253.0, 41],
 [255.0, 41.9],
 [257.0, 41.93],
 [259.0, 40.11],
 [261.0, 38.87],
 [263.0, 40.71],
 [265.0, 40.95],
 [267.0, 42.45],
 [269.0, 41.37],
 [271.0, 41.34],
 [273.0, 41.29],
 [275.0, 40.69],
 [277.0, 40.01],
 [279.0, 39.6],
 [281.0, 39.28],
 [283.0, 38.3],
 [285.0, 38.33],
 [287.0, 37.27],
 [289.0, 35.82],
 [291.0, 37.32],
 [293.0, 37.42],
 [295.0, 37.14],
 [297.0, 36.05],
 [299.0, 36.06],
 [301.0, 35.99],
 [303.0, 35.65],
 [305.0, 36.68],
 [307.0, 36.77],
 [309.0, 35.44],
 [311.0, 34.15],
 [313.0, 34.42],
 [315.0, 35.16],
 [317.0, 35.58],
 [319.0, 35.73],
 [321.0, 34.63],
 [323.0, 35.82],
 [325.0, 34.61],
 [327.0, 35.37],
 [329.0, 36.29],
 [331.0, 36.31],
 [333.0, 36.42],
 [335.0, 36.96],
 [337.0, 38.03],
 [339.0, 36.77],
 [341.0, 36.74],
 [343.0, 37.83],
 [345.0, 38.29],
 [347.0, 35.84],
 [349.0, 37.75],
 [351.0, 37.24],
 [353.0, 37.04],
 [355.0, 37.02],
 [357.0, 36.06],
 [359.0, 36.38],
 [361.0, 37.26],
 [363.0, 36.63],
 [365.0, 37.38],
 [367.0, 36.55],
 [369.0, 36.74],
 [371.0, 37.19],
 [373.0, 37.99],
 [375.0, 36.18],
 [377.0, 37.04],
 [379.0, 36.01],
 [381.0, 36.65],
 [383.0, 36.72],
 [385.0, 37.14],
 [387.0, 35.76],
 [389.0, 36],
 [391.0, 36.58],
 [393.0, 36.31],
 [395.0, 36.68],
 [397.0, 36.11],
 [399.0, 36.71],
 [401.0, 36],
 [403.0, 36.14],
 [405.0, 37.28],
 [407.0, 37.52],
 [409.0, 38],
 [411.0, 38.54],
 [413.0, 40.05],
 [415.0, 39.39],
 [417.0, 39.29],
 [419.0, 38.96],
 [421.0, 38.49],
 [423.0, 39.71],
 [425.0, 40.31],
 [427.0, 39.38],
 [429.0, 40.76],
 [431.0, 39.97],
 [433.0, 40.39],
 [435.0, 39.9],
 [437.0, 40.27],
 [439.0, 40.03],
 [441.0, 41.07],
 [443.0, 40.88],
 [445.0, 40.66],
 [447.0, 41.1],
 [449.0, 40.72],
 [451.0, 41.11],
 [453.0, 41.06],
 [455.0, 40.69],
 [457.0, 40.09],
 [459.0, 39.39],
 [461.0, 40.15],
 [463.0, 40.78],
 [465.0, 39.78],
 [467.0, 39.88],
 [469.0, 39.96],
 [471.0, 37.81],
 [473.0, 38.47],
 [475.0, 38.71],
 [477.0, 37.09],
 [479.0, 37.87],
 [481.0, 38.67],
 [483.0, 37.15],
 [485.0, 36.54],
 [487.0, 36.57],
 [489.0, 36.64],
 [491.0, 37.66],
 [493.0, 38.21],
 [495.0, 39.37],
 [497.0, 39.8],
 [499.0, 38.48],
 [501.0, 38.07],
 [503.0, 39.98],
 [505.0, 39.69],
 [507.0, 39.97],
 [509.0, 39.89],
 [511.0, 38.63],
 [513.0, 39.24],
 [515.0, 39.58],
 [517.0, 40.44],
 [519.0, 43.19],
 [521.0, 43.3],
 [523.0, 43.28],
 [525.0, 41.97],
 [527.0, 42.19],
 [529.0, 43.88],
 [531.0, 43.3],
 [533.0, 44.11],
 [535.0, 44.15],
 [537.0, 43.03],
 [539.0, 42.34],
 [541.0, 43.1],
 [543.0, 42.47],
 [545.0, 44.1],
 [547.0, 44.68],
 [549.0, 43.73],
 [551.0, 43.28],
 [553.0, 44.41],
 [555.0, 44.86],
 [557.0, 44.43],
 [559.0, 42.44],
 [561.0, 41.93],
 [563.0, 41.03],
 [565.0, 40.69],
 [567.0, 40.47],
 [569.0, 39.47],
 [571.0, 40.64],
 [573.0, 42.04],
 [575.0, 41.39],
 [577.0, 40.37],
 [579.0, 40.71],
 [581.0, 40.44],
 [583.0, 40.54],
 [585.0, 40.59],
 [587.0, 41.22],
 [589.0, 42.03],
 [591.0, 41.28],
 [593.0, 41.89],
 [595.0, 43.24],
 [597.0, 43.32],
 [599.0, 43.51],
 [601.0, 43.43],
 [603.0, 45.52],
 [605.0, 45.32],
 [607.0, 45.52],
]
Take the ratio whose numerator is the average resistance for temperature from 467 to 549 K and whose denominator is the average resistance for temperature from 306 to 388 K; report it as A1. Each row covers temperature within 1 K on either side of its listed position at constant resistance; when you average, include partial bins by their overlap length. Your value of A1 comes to 1.11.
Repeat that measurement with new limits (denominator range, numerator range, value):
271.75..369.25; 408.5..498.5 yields 1.07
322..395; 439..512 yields 1.07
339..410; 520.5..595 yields 1.15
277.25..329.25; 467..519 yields 1.06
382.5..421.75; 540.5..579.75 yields 1.13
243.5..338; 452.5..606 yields 1.08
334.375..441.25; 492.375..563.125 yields 1.11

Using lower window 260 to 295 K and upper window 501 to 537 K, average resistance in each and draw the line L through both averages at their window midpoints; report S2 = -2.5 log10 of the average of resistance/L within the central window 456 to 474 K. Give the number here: 0.04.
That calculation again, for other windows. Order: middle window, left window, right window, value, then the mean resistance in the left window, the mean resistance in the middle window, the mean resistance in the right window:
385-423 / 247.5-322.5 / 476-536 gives 0.05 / 38.3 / 37.5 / 40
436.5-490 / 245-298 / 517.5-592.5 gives 0.06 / 39.7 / 39.4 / 42.3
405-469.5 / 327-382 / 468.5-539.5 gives -0.04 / 36.9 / 39.9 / 40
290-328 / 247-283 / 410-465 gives 0.13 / 40.7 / 35.8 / 40.1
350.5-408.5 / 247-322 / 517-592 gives 0.09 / 38.3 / 36.7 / 42.3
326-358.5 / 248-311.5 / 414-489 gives 0.06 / 38.8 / 36.9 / 39.5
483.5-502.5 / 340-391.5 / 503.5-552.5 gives 0.09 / 36.8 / 38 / 42.2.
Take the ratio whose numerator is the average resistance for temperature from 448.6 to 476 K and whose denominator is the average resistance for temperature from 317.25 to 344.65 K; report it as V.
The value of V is 1.1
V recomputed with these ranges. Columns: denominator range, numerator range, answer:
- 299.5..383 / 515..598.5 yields 1.16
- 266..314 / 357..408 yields 0.97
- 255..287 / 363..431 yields 0.93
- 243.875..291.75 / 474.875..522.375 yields 0.97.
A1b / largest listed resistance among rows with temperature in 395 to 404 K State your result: 36.71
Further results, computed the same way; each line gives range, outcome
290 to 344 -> 38.03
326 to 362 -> 38.29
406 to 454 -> 41.11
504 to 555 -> 44.86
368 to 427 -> 40.31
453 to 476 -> 41.06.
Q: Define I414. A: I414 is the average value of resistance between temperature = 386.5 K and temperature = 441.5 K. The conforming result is 38.4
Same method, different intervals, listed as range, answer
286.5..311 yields 36.4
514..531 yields 42.3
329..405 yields 36.8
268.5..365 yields 37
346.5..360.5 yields 36.8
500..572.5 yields 42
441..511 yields 39.2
